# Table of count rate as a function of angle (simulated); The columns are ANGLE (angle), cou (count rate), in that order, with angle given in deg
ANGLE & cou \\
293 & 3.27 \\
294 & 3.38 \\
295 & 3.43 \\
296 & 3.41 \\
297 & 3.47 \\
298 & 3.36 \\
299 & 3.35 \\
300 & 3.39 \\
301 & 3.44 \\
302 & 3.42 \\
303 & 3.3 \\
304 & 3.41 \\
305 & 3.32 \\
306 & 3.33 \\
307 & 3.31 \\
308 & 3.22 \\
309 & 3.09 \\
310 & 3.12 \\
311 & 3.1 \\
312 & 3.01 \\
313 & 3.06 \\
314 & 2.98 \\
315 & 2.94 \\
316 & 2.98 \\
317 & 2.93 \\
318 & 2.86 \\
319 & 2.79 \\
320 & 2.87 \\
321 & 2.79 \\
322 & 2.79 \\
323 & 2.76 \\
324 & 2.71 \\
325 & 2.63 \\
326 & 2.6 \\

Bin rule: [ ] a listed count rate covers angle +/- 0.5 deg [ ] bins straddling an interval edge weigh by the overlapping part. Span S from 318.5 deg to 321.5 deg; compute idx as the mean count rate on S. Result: 2.82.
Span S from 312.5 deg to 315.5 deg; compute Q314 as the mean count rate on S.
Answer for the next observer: 2.99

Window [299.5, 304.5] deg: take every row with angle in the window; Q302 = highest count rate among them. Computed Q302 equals 3.44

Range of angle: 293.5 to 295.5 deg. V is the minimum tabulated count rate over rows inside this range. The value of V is 3.38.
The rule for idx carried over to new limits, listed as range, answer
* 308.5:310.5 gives 3.1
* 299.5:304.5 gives 3.39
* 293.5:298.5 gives 3.41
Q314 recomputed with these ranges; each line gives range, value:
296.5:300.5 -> 3.39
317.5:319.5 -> 2.83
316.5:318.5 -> 2.9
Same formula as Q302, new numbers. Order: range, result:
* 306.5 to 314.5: 3.31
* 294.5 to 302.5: 3.47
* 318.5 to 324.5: 2.87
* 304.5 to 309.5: 3.33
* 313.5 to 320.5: 2.98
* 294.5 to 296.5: 3.43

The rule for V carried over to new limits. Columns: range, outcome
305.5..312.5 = 3.01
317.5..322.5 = 2.79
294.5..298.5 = 3.36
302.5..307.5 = 3.3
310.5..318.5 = 2.86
